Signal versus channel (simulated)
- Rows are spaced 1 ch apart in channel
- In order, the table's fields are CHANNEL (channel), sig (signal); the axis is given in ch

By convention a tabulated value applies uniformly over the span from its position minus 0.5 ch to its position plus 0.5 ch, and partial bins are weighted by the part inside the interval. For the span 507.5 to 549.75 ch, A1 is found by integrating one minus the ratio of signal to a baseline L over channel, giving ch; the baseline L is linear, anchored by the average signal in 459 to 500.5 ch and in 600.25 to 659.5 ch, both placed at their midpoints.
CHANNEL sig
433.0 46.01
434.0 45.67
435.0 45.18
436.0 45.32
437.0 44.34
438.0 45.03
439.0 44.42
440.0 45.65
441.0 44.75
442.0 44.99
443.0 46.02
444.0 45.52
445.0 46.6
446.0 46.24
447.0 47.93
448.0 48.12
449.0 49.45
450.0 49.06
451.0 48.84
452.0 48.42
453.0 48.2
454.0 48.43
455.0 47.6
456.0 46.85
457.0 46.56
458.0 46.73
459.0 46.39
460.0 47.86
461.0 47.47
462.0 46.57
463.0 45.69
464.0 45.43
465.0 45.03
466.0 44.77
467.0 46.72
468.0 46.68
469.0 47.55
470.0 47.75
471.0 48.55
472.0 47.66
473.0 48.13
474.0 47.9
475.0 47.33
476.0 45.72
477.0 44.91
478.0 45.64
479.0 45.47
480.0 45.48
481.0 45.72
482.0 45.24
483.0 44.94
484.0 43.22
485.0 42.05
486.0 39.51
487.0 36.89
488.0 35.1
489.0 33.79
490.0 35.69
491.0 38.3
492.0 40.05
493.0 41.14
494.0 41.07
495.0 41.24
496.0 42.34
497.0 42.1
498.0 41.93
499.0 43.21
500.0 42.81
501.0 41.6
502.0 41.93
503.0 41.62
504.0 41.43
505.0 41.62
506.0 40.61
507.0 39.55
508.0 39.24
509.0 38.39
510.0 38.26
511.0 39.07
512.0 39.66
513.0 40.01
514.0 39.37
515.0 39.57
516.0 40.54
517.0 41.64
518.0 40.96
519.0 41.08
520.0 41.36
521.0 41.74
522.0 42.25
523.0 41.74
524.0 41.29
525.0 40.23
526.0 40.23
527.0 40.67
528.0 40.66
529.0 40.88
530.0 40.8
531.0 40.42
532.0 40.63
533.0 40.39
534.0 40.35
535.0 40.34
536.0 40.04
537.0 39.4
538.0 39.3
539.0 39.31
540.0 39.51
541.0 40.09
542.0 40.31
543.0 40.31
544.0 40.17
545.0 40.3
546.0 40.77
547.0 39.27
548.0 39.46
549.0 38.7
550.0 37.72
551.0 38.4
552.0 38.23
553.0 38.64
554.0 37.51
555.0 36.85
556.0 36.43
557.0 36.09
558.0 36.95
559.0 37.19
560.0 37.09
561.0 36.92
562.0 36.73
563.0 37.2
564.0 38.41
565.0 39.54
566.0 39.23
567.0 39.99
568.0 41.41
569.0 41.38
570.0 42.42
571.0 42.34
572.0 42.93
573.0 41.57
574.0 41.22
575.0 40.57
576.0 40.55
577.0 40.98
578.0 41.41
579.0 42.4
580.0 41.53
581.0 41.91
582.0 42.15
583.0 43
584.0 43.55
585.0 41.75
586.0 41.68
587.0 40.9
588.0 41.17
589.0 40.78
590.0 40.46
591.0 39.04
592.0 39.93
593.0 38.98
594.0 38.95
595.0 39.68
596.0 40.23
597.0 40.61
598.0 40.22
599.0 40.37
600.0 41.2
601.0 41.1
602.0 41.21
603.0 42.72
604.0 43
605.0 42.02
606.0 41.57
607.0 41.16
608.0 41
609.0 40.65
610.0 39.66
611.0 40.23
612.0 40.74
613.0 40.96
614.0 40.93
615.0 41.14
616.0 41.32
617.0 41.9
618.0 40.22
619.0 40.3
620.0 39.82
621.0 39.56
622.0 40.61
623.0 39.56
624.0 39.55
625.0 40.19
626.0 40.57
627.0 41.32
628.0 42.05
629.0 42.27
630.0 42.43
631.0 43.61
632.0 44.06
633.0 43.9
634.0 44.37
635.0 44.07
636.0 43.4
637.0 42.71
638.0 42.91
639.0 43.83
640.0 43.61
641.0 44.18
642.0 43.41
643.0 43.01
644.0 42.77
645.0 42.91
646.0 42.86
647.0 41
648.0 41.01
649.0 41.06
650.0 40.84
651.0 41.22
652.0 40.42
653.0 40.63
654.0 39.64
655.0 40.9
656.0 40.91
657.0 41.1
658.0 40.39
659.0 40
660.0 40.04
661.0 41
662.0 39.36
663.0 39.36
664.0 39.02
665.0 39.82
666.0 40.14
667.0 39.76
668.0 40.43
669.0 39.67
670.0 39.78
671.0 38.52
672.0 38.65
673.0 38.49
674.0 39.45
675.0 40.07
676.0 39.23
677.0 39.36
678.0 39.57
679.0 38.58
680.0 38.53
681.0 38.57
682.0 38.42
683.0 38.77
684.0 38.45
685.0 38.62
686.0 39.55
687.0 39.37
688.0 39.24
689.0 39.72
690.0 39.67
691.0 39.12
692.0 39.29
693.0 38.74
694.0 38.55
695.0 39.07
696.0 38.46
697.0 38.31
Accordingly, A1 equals 2.8 ch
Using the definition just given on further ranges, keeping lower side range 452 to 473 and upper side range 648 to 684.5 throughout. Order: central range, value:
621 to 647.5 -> -1.0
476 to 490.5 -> 1.4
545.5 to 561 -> 2.1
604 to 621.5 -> 0.3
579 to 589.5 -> 0.2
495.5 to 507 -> 1.0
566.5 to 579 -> 0.5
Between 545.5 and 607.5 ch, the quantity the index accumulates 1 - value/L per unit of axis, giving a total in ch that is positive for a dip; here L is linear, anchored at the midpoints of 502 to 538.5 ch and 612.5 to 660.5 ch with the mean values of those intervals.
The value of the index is 1.4 ch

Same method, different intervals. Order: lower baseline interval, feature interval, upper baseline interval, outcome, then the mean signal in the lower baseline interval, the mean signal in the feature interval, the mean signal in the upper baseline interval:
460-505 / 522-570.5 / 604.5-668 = 3.7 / 43.5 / 39.4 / 41.3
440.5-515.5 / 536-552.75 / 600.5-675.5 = 1.3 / 43.9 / 39.5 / 41.2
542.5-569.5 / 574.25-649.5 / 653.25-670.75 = -4.1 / 38.6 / 41.5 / 40.1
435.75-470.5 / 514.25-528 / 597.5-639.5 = 1.1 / 46.7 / 41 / 41.5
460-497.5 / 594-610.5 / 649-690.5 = 0.1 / 43.8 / 41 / 39.7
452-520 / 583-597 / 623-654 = 0.6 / 43.2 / 40.6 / 42.3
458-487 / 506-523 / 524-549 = 0.7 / 45.8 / 40.2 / 40.2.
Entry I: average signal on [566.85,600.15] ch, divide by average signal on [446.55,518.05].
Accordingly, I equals 0.94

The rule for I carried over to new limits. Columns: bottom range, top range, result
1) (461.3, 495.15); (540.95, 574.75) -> 0.89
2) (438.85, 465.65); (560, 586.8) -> 0.87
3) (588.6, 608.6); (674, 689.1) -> 0.96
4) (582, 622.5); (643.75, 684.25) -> 0.98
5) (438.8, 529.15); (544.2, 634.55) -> 0.93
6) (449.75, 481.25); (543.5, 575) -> 0.83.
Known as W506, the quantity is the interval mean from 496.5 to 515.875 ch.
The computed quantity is 40.6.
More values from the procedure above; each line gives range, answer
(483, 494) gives 39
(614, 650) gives 42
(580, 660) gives 41.4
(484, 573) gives 39.8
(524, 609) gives 40.2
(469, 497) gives 43.1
